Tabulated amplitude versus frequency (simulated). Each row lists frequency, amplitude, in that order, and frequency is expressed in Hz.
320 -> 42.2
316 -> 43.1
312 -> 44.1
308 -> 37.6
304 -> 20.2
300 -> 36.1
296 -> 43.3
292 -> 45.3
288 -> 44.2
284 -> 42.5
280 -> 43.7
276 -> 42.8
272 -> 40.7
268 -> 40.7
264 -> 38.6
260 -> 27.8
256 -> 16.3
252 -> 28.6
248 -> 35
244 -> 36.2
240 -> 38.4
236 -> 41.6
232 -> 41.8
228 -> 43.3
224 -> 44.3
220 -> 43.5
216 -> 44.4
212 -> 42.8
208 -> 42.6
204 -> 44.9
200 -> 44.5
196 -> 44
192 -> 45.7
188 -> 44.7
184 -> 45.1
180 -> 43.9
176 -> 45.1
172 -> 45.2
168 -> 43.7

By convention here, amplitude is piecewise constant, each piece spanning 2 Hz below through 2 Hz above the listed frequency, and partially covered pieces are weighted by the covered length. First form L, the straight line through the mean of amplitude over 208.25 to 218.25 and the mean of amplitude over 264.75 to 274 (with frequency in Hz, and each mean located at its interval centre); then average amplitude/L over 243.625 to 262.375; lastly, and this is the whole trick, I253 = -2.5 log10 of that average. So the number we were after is 0.41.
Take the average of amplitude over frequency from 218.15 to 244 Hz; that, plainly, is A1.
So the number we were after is 41.7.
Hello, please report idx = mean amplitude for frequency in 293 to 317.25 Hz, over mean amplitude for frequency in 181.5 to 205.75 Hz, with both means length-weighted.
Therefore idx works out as 0.84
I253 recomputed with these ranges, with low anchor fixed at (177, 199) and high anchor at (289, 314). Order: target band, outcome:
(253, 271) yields 0.27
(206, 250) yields 0.03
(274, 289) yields -0.11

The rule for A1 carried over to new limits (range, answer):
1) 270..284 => 42.4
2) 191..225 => 44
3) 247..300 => 37.6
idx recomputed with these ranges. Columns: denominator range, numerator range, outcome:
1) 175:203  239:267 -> 0.71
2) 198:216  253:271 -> 0.71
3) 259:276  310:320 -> 1.13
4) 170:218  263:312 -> 0.90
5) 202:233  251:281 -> 0.80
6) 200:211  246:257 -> 0.63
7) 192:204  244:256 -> 0.67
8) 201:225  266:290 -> 0.97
